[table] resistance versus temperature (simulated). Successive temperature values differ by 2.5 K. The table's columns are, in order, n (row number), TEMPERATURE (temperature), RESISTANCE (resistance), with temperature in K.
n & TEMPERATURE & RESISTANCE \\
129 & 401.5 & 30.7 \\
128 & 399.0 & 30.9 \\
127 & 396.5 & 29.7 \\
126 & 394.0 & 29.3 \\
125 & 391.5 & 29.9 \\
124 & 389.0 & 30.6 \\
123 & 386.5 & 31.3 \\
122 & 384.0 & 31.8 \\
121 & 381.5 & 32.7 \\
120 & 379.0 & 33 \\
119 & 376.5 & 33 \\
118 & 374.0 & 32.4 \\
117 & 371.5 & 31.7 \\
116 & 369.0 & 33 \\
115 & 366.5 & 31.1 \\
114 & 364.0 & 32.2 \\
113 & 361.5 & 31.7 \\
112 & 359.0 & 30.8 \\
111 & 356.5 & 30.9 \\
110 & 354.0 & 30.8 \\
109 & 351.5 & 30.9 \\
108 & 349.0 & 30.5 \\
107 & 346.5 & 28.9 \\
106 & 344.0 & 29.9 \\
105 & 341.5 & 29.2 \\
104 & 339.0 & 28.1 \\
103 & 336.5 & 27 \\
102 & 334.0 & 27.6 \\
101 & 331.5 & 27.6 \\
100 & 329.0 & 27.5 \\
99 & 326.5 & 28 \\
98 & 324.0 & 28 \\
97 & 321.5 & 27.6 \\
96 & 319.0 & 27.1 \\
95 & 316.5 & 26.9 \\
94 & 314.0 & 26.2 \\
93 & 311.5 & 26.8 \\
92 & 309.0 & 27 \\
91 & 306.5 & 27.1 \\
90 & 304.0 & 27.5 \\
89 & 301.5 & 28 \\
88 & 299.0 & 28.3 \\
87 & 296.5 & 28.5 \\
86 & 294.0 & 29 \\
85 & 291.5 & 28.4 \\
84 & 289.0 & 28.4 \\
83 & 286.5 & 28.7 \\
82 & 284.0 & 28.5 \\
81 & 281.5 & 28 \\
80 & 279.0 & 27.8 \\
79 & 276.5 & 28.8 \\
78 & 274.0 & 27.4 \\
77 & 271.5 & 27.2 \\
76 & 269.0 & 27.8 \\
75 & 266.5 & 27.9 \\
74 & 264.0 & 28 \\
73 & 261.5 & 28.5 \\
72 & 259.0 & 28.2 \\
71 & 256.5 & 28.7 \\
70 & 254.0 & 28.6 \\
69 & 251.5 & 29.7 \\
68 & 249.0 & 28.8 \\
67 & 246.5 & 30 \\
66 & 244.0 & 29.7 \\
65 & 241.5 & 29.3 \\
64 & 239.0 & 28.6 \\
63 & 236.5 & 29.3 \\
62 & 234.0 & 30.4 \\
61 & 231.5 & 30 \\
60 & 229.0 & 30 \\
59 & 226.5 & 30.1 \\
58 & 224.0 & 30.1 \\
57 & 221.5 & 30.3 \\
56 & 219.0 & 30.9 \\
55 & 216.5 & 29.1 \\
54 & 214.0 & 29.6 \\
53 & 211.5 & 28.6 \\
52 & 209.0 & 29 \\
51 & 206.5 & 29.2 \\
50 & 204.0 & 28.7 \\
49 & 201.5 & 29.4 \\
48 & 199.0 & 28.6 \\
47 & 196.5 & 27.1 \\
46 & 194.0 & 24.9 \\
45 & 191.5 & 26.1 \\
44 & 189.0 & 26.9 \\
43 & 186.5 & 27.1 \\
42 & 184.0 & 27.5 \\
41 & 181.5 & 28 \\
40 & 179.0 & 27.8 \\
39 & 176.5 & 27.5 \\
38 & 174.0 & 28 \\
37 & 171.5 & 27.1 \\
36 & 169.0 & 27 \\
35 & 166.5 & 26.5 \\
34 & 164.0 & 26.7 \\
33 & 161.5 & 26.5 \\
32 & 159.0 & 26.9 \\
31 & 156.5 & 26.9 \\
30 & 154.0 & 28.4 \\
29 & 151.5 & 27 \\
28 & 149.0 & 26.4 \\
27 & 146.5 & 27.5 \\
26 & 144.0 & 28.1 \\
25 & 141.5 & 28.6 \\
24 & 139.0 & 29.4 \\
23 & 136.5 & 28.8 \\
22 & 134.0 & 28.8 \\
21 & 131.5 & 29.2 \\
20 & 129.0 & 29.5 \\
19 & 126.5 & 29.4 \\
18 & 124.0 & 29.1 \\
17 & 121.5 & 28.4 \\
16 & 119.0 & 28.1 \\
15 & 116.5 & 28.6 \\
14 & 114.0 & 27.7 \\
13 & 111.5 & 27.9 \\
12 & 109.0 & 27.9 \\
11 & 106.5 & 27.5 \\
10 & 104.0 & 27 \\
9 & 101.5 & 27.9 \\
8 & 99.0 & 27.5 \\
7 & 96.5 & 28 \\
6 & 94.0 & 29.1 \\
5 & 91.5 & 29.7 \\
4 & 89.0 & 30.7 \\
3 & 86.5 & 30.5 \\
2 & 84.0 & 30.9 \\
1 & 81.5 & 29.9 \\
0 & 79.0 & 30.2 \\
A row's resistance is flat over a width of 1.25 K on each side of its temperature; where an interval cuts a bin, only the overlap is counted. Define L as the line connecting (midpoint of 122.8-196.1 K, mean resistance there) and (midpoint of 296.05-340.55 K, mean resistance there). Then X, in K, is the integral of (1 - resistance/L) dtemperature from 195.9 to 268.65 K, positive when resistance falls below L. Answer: -4.28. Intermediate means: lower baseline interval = 27.6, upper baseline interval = 27.5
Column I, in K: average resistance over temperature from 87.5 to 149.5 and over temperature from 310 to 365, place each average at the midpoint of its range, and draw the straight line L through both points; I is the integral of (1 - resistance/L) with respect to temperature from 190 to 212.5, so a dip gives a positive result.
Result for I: 0.5 K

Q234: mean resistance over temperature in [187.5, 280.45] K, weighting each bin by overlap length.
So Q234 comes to 28.7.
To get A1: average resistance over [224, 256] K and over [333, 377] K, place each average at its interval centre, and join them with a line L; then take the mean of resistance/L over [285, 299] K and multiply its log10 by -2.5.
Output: 0.052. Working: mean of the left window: 29.5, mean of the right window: 30.5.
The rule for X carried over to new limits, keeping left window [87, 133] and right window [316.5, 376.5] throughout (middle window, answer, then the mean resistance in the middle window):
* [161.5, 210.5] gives 2.4 K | 27.5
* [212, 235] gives -0.7 K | 30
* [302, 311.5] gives 0.7 K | 27.2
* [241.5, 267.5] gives 0.4 K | 28.8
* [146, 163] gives 1.0 K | 27.1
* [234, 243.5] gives 0.0 K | 29.3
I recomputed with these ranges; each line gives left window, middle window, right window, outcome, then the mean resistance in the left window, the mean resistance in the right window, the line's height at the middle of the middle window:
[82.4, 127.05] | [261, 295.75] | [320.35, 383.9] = 1.8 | 28.7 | 30.2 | 29.7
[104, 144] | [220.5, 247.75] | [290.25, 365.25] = -1.2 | 28.5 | 28.6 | 28.6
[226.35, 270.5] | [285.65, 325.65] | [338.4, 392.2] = 3.1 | 29.1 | 31.2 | 30.1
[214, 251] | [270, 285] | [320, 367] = 0.8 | 29.8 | 29.3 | 29.6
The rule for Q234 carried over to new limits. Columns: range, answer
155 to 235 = 28.2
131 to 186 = 27.6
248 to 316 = 28.1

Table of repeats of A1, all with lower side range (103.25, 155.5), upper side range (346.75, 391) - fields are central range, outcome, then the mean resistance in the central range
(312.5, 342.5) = 0.13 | 27.5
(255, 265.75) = 0.06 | 28.3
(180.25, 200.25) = 0.08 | 27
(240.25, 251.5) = 0.01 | 29.5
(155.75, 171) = 0.08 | 26.8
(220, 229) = -0.02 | 30.2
